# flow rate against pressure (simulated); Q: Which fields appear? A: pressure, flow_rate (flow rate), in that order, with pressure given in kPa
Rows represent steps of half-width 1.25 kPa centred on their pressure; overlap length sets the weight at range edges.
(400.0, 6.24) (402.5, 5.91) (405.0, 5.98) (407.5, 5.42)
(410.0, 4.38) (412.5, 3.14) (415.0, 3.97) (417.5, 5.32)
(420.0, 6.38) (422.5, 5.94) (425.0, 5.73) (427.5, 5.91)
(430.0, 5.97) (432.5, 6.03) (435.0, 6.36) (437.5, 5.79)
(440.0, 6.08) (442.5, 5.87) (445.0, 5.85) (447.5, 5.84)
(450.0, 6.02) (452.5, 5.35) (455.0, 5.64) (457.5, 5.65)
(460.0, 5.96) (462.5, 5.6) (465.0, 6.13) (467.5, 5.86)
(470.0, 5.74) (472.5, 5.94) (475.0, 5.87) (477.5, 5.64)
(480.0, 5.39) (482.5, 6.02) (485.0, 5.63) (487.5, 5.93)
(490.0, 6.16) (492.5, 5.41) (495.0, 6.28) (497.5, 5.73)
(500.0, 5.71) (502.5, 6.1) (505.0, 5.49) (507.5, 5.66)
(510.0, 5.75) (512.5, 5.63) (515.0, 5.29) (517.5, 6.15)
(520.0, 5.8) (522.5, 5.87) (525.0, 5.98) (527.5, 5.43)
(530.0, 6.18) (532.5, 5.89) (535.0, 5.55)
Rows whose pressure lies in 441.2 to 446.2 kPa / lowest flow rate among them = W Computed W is 5.85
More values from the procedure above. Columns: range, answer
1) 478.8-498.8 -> 5.39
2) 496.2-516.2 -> 5.29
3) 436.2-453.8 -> 5.35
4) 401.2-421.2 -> 3.14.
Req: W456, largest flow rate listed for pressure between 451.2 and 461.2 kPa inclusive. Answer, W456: 5.96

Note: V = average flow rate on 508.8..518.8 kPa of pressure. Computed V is 5.71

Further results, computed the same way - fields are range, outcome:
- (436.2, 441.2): 5.94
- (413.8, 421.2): 5.22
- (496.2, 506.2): 5.76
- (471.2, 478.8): 5.81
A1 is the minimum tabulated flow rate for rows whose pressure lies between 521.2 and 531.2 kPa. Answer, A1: 5.43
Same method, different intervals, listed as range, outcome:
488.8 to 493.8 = 5.41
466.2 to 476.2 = 5.74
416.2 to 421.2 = 5.32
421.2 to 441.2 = 5.73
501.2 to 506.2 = 5.49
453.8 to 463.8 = 5.6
